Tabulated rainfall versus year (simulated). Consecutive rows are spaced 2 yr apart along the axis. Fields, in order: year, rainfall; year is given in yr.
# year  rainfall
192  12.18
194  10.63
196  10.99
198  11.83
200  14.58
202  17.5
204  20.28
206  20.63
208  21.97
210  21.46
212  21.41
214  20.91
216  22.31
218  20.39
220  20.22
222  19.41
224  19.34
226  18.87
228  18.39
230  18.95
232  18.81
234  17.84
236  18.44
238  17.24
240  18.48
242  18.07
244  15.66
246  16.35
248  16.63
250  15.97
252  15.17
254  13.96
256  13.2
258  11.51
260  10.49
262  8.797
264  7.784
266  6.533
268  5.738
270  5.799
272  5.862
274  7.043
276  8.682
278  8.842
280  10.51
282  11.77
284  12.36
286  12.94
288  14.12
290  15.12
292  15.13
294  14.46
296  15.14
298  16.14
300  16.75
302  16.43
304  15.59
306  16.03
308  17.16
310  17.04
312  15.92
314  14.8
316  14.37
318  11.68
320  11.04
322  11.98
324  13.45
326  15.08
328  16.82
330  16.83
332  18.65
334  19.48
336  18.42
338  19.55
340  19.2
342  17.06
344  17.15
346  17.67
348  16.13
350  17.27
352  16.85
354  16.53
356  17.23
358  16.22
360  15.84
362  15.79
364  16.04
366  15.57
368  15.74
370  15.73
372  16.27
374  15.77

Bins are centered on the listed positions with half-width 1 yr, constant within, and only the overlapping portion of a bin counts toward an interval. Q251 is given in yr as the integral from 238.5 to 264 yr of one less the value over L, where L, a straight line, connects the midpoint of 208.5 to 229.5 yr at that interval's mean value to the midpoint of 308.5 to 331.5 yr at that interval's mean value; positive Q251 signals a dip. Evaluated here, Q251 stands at 5.8 yr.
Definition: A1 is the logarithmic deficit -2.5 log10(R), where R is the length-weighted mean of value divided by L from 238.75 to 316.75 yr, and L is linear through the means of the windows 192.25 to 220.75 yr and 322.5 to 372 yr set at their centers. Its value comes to 0.30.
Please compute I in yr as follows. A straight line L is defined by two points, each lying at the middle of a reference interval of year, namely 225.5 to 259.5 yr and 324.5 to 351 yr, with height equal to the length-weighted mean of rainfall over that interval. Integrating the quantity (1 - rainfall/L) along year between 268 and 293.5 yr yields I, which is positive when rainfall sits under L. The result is 9.6 yr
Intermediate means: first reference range 16.6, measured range 10.6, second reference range 17.6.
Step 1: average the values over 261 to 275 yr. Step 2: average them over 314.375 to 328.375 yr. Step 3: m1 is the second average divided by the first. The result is 1.97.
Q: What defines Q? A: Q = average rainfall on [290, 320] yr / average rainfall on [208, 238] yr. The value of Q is 0.78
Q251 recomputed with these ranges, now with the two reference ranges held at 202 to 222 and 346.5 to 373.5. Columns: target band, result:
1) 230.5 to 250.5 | 2.5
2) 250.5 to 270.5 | 9.5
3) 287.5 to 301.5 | 2.2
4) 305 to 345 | 2.8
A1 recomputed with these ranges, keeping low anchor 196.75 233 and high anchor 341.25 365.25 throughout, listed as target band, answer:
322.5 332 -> 0.09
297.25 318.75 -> 0.12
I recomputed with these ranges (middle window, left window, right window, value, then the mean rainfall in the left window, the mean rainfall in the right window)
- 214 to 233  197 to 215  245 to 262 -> -2.9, 19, 13.8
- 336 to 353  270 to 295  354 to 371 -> -3.1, 11.2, 16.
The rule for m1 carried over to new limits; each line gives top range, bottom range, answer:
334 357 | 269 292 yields 1.68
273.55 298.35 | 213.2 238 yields 0.65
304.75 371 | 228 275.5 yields 1.22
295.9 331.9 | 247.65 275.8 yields 1.50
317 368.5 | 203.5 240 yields 0.82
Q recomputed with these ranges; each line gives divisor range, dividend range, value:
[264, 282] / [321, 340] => 2.20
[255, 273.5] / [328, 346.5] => 2.17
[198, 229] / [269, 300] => 0.60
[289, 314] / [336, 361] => 1.09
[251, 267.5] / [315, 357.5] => 1.51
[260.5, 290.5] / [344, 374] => 1.74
